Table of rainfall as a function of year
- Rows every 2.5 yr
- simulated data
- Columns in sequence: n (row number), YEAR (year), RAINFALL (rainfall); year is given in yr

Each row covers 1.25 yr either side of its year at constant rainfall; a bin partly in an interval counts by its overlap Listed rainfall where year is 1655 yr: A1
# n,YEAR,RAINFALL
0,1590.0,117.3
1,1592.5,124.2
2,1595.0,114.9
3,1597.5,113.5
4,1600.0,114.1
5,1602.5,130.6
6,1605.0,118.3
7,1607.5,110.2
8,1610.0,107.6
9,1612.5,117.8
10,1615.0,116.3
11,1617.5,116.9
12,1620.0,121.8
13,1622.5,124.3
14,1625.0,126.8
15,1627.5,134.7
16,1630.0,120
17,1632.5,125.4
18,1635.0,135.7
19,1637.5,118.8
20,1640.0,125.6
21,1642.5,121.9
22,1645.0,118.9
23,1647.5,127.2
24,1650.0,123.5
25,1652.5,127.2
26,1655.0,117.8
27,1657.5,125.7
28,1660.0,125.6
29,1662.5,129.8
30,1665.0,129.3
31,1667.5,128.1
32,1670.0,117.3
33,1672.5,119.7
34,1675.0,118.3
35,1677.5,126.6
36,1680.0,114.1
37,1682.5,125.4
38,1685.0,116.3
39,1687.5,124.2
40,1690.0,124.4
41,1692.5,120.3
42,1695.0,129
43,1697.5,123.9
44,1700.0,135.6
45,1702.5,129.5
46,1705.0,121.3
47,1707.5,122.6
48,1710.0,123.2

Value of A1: 117.8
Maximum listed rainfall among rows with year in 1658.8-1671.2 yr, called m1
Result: 129.8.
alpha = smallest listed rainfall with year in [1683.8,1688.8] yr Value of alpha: 116.3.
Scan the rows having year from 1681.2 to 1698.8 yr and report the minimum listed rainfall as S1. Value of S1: 116.3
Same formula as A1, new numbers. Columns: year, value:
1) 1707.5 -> 122.6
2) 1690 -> 124.4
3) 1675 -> 118.3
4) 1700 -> 135.6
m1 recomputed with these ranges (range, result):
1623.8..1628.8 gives 134.7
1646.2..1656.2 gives 127.2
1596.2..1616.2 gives 130.6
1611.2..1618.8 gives 117.8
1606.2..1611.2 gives 110.2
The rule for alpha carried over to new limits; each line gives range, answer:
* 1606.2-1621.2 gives 107.6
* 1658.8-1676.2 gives 117.3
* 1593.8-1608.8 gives 110.2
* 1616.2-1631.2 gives 116.9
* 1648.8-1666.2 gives 117.8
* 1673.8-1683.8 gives 114.1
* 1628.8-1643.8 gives 118.8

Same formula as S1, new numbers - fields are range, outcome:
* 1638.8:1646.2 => 118.9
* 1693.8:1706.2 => 121.3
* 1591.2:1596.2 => 114.9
